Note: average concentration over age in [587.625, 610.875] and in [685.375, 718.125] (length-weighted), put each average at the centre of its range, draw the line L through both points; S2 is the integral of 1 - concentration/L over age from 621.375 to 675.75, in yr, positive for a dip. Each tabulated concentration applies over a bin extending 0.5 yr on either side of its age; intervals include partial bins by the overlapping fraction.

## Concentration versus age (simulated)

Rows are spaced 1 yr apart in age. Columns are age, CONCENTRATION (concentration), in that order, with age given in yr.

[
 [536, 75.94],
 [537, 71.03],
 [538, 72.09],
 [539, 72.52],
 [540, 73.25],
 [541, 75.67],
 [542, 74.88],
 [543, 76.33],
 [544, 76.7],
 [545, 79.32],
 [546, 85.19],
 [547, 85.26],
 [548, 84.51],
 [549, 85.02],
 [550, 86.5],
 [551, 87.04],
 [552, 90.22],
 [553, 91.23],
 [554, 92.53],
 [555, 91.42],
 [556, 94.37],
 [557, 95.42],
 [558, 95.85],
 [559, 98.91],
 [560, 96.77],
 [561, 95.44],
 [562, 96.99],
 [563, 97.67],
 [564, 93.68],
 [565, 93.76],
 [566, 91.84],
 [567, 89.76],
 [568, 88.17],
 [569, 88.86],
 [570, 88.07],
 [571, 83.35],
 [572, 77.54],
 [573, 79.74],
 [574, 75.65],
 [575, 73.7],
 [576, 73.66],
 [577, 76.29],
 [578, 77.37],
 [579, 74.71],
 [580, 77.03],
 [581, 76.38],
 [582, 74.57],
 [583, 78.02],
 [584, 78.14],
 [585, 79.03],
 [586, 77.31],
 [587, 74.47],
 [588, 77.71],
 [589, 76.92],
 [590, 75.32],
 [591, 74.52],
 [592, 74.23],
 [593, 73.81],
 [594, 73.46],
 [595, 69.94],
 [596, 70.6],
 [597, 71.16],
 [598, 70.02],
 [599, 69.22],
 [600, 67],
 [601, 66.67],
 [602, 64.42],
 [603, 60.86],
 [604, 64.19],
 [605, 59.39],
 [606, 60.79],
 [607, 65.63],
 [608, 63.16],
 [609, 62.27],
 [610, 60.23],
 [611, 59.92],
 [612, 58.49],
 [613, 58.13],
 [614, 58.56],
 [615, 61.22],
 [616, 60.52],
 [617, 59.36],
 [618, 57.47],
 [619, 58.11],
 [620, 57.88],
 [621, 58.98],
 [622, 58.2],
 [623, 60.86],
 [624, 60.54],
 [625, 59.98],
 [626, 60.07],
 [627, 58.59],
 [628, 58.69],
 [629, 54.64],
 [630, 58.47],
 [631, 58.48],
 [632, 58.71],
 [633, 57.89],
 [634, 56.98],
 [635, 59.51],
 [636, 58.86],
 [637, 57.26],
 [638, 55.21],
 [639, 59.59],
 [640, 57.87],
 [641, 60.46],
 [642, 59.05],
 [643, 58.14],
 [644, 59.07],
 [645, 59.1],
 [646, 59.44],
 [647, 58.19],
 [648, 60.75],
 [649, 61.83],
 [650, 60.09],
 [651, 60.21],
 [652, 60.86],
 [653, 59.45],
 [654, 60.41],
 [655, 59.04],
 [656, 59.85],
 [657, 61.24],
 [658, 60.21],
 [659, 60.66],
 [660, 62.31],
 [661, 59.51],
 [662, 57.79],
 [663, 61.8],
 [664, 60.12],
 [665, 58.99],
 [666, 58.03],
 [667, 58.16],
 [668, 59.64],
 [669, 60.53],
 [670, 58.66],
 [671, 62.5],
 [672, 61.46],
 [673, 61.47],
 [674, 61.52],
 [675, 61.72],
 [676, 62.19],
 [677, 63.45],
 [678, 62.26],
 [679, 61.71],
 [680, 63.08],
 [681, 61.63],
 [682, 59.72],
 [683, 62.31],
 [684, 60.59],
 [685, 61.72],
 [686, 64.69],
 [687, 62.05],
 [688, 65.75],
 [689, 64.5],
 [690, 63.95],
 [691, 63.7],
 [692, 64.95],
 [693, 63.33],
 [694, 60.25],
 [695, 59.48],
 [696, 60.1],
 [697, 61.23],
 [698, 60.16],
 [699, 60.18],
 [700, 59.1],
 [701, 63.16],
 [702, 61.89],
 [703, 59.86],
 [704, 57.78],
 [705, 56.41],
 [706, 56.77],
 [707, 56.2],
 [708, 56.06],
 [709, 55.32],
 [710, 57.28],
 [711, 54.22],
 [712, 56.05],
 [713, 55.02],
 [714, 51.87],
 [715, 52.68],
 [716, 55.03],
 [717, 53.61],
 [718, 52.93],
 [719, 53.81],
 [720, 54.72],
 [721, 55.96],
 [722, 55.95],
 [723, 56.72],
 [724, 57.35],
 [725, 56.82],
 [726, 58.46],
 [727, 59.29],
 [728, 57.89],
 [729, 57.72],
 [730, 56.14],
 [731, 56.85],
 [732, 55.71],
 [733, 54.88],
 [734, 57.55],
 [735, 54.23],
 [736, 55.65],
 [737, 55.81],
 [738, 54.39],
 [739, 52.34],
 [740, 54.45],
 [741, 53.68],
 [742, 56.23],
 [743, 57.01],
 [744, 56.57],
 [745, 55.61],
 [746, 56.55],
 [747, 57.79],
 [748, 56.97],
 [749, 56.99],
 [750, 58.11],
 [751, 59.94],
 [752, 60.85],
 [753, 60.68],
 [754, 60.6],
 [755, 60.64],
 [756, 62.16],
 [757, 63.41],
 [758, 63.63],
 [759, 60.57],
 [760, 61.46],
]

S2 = 3.6 yr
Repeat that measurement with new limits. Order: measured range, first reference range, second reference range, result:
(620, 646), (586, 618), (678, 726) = 2.3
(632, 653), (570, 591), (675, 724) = 2.7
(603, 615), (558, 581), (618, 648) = 1.4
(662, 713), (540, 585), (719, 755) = 3.3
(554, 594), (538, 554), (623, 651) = -4.7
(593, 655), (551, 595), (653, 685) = 9.0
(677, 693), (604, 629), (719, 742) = -1.5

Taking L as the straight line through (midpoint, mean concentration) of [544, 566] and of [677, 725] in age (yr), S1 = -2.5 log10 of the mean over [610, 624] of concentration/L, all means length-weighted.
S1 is 0.292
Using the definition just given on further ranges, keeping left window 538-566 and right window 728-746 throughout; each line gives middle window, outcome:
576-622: 0.170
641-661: 0.174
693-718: 0.066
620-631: 0.261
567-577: 0.038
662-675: 0.123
